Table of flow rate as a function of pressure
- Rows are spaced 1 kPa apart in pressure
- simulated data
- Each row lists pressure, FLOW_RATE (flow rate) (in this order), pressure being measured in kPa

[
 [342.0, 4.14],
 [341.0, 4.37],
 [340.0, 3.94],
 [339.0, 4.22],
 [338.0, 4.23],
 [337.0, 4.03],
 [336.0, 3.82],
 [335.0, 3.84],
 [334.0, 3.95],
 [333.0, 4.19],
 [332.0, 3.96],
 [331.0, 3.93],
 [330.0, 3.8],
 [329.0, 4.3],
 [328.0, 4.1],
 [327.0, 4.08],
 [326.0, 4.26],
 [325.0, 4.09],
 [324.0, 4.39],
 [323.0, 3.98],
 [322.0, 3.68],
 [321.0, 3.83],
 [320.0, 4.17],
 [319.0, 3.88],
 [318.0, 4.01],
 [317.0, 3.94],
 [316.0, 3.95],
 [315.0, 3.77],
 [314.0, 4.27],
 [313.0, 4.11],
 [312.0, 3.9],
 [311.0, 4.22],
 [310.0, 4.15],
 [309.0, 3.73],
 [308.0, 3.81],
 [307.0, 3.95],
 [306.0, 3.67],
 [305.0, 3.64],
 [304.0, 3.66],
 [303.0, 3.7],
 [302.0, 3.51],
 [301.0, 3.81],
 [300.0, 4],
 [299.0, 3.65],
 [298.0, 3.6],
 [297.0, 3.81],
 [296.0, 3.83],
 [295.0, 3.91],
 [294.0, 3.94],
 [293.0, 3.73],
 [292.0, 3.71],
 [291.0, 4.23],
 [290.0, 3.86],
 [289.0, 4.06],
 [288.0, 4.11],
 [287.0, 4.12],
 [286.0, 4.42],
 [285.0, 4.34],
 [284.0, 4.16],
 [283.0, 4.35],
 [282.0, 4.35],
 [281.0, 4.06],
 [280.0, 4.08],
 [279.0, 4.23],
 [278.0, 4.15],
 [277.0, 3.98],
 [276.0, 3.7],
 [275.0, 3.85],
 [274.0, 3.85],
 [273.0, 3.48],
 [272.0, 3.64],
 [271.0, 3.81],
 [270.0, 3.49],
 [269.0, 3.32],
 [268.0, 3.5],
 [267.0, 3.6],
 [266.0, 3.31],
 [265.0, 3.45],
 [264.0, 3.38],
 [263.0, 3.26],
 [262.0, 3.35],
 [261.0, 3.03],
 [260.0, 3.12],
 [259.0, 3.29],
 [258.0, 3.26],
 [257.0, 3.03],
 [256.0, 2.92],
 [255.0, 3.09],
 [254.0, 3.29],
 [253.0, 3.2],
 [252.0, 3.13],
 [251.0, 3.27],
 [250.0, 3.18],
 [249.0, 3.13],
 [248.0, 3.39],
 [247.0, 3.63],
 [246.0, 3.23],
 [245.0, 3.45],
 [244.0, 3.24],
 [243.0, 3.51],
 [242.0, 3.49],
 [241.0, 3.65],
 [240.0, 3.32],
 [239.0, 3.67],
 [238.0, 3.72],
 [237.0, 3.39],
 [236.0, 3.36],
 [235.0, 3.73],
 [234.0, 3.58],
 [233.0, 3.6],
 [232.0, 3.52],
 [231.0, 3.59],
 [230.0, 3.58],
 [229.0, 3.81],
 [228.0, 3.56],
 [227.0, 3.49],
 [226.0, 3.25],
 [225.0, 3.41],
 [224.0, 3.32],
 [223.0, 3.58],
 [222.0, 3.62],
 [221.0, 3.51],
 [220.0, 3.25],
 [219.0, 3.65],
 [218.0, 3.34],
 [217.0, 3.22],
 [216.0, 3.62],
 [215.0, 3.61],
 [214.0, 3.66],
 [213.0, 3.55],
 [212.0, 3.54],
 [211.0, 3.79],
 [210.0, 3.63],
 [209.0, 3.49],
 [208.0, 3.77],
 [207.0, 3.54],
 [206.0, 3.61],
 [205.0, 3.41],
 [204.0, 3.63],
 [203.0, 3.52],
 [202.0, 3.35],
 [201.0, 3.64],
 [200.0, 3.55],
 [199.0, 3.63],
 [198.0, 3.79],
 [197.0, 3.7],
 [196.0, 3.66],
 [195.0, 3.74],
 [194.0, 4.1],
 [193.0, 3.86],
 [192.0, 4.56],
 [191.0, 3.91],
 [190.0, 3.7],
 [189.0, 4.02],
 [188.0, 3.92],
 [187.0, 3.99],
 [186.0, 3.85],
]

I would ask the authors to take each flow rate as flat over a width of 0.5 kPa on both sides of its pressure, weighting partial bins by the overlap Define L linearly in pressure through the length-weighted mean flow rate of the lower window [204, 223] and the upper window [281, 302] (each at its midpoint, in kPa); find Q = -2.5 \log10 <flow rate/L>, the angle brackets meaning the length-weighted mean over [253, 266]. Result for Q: 0.19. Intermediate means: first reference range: 3.55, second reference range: 3.99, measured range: 3.21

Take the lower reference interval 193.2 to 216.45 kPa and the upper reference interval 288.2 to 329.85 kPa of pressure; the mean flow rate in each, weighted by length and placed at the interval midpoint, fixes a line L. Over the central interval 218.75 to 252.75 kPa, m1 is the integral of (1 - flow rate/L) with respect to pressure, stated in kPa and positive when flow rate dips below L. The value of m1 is 2.36 kPa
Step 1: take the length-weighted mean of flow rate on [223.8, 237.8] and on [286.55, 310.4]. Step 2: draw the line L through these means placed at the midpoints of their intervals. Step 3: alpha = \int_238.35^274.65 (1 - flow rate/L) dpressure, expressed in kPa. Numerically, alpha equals 2.8 kPa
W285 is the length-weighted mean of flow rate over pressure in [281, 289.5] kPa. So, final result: 4.23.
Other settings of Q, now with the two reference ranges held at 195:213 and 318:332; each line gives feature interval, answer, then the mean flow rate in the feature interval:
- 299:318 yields 0.028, 3.87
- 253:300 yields 0.045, 3.71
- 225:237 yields 0.049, 3.54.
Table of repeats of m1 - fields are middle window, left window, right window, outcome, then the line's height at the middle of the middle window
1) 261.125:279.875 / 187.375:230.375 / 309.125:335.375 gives 1.1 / 3.85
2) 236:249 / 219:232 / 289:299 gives 0.5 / 3.59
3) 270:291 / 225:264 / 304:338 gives -2.1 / 3.66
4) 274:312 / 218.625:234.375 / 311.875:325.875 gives -0.8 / 3.87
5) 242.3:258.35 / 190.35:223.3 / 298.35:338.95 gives 2.2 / 3.76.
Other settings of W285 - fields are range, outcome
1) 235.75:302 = 3.63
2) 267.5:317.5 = 3.9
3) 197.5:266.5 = 3.44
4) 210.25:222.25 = 3.53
